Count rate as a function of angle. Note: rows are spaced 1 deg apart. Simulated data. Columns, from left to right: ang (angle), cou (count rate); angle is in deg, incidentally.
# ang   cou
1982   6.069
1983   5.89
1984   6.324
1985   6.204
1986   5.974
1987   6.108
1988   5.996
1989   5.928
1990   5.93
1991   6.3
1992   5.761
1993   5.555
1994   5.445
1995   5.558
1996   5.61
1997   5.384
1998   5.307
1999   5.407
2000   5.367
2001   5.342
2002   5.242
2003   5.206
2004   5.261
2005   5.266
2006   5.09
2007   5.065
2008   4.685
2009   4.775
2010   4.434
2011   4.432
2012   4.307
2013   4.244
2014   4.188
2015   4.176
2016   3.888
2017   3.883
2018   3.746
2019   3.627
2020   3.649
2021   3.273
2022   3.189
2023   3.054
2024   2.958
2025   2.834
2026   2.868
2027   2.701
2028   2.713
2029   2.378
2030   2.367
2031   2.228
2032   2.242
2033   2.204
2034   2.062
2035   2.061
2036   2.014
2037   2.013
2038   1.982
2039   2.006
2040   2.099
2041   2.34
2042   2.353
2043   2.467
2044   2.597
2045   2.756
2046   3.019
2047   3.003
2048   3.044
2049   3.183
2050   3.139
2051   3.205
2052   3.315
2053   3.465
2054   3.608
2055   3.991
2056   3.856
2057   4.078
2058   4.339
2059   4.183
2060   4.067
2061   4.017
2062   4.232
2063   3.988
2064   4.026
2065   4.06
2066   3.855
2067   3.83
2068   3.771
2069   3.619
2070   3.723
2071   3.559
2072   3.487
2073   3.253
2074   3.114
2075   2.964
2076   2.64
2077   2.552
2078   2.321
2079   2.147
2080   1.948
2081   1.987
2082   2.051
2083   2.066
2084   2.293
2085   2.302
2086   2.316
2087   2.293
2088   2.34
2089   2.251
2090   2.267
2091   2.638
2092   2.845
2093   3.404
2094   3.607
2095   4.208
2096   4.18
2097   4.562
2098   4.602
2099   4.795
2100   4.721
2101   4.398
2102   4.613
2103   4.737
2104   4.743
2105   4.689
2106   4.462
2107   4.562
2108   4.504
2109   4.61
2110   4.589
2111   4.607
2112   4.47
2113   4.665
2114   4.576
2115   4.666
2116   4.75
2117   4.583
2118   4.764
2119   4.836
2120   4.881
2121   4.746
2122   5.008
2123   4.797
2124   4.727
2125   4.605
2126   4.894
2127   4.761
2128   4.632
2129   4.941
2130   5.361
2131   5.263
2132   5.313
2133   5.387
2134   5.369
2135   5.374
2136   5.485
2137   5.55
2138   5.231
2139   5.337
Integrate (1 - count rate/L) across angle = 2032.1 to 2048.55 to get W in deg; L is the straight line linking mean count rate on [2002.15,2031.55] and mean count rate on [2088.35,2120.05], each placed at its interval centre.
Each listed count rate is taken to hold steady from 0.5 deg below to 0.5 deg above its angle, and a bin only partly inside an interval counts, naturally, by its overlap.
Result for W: 6.5 deg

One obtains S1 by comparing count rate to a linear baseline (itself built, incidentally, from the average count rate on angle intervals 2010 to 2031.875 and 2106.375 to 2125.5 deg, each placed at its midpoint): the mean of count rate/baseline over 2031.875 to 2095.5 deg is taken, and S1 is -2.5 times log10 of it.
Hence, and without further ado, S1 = 0.305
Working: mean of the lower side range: 3.37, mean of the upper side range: 4.68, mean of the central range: 2.98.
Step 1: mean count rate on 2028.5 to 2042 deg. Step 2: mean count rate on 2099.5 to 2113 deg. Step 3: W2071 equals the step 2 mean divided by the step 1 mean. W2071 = 2.13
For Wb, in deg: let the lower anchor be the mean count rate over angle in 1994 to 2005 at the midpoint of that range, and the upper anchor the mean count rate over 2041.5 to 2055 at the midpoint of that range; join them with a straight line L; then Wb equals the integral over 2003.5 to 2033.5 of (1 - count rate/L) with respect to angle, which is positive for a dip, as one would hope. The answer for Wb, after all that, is 5.8 deg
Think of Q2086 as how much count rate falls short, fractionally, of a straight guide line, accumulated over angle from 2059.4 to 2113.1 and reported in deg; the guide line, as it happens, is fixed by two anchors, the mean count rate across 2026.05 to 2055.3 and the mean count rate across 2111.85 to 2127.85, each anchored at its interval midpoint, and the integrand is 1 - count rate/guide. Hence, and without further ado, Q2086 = 3.9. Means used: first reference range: 2.63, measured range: 3.56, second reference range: 4.74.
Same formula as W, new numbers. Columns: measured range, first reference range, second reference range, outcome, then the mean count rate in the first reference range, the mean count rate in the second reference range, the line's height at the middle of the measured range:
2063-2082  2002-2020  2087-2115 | 4.8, 4.48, 4.08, 4.21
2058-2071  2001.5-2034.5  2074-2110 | -1.7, 3.7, 3.37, 3.5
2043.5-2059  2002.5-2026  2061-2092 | 0.0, 4.11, 2.95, 3.42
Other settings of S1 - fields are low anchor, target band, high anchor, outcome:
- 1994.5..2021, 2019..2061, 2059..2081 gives 0.332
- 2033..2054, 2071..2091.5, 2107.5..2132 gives 0.418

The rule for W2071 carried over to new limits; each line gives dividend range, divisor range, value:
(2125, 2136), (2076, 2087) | 2.30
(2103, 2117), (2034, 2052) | 1.81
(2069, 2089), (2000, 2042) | 0.75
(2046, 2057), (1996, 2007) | 0.64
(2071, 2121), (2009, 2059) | 1.17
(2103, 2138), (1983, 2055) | 1.23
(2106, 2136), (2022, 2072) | 1.56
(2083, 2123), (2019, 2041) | 1.59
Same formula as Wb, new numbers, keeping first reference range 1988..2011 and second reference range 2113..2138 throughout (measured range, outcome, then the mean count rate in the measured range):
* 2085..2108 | 5.9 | 3.77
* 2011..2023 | 3.3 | 3.83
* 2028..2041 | 7.6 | 2.17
